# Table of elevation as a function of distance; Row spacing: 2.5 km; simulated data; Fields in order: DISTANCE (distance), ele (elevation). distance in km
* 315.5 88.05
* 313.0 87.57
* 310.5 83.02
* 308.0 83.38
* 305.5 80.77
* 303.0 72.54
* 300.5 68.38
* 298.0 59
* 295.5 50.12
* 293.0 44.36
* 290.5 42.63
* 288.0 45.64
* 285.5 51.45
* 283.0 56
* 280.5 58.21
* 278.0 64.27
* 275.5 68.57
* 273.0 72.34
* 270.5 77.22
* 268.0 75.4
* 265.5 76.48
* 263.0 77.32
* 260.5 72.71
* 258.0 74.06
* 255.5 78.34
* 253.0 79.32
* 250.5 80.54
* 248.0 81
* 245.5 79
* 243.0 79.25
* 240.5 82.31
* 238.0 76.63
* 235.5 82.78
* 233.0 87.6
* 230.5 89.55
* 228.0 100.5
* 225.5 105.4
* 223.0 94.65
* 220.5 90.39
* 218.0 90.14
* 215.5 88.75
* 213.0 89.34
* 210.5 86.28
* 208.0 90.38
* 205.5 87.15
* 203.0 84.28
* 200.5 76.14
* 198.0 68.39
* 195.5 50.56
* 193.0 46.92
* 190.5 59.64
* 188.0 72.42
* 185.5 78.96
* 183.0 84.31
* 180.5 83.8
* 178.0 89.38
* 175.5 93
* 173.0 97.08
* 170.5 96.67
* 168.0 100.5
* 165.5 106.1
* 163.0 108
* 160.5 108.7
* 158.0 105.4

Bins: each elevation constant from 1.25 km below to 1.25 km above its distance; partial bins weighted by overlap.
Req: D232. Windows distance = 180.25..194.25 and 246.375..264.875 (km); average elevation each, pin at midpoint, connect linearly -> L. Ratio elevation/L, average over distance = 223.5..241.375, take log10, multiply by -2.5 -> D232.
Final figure -0.19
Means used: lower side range 70.1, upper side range 77.6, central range 89.6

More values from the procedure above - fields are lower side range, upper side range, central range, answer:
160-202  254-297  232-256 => -0.15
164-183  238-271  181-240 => 0.06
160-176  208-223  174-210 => 0.24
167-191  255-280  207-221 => -0.10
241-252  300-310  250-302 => 0.21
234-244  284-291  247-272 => -0.17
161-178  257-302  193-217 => 0.12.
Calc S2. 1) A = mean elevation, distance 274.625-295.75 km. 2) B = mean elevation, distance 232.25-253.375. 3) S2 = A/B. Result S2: 0.66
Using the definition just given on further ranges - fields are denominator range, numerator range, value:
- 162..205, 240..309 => 0.84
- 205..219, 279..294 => 0.56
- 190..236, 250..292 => 0.81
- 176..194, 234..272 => 1.05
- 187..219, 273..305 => 0.76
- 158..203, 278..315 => 0.76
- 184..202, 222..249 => 1.34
